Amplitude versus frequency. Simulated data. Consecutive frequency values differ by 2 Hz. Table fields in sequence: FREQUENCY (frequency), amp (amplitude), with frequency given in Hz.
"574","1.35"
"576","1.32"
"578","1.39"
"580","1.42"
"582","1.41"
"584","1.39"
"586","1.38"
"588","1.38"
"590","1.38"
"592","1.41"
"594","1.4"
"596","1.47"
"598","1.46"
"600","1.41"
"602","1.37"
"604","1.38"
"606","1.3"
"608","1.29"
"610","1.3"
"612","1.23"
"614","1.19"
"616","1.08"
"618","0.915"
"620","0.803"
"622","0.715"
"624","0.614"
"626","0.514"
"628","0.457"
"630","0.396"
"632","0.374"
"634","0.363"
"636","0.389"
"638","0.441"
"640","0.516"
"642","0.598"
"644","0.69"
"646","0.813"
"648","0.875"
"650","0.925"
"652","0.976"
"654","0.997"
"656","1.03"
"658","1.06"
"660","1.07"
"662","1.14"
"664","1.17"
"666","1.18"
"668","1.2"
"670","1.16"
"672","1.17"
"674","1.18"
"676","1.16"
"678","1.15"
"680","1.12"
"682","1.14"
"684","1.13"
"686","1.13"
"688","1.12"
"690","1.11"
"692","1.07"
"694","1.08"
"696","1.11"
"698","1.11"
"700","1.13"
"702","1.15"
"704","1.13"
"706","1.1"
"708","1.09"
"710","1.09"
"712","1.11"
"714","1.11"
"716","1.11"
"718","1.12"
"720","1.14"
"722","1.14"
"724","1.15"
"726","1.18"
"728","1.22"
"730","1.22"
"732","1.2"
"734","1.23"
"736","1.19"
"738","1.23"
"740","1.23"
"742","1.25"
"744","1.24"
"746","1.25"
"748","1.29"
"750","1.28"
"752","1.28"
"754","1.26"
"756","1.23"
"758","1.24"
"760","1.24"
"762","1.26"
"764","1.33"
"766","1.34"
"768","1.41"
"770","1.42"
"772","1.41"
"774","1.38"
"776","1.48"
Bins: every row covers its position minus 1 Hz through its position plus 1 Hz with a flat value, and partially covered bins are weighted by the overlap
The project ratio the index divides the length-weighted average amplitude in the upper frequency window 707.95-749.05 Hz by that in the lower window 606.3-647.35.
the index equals 1.59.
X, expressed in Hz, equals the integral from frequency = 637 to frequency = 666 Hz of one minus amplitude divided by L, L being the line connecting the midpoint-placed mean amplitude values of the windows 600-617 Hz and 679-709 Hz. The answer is 7.35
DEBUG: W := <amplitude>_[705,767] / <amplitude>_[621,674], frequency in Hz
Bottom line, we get 1.49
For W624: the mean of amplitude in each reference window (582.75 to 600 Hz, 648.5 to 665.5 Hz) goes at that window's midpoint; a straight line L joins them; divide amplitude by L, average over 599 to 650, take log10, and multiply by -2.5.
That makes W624 0.42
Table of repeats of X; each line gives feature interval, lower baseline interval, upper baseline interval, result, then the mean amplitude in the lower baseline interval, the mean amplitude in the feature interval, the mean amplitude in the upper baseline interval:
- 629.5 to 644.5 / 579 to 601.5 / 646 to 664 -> 8.72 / 1.41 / 0.466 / 1.01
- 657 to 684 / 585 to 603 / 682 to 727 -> 1.37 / 1.41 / 1.15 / 1.12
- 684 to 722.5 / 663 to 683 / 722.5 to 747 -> 2.42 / 1.16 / 1.11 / 1.21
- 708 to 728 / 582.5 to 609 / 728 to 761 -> 2.15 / 1.39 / 1.13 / 1.24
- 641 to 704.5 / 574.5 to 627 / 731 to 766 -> 9.00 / 1.23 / 1.06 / 1.25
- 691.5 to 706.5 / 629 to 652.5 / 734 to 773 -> -2.47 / 0.605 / 1.11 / 1.28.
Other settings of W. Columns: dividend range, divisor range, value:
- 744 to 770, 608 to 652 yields 1.73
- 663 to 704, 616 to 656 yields 1.70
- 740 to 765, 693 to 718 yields 1.14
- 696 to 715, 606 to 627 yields 1.13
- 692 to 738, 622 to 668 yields 1.50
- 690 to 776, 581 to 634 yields 1.10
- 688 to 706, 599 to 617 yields 0.87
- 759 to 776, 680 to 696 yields 1.22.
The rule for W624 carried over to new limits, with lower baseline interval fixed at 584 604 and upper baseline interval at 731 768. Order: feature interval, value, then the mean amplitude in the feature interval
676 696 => 0.18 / 1.12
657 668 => 0.18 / 1.13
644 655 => 0.45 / 0.897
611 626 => 0.46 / 0.907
